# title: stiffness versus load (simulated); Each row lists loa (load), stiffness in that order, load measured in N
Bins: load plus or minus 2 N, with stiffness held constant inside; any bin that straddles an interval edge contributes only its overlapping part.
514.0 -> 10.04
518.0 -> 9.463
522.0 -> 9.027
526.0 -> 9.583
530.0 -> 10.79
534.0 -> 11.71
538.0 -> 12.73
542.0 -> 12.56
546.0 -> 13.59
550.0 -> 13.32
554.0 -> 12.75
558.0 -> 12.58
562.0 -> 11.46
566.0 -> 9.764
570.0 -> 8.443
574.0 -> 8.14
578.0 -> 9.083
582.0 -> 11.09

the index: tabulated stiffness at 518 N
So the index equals 9.463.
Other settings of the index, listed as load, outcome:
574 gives 8.14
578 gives 9.083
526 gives 9.583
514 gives 10.04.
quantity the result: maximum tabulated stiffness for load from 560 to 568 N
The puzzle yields 11.46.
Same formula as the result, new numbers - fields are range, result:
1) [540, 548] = 13.59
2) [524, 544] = 12.73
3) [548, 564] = 13.32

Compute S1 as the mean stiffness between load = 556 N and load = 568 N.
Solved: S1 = 11.3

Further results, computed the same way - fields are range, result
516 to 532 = 9.72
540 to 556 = 13.1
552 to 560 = 12.7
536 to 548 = 13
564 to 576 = 8.78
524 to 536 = 10.7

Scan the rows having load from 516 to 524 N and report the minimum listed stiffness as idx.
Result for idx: 9.027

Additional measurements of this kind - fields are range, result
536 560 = 12.56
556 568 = 9.764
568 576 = 8.14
